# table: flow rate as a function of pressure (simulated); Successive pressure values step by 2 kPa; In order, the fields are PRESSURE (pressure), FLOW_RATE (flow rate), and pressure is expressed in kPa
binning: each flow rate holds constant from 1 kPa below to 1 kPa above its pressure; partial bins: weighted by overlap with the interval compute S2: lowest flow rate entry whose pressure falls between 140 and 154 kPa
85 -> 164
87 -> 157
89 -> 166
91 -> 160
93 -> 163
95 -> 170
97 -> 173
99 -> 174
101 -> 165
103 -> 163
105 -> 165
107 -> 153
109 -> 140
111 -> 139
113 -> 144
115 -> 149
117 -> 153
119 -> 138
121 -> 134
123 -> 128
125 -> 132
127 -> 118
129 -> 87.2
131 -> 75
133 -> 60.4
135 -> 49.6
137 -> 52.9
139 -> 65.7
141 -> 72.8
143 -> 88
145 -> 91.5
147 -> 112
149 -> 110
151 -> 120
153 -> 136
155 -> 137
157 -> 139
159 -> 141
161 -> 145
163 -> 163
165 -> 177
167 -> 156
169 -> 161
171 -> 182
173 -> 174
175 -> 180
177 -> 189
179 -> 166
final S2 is 72.8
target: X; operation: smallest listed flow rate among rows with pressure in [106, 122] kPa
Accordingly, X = 134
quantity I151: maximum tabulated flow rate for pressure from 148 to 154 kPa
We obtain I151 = 136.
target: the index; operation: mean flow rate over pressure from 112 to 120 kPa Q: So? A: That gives 146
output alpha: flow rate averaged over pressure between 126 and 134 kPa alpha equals 85.1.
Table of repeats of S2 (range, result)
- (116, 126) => 128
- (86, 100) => 157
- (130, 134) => 60.4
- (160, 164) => 145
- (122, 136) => 49.6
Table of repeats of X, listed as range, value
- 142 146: 88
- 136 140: 52.9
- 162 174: 156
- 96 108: 153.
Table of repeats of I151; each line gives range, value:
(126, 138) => 118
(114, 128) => 153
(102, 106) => 165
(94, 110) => 174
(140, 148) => 112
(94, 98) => 173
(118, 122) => 138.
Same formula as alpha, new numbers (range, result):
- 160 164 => 154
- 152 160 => 138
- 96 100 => 174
